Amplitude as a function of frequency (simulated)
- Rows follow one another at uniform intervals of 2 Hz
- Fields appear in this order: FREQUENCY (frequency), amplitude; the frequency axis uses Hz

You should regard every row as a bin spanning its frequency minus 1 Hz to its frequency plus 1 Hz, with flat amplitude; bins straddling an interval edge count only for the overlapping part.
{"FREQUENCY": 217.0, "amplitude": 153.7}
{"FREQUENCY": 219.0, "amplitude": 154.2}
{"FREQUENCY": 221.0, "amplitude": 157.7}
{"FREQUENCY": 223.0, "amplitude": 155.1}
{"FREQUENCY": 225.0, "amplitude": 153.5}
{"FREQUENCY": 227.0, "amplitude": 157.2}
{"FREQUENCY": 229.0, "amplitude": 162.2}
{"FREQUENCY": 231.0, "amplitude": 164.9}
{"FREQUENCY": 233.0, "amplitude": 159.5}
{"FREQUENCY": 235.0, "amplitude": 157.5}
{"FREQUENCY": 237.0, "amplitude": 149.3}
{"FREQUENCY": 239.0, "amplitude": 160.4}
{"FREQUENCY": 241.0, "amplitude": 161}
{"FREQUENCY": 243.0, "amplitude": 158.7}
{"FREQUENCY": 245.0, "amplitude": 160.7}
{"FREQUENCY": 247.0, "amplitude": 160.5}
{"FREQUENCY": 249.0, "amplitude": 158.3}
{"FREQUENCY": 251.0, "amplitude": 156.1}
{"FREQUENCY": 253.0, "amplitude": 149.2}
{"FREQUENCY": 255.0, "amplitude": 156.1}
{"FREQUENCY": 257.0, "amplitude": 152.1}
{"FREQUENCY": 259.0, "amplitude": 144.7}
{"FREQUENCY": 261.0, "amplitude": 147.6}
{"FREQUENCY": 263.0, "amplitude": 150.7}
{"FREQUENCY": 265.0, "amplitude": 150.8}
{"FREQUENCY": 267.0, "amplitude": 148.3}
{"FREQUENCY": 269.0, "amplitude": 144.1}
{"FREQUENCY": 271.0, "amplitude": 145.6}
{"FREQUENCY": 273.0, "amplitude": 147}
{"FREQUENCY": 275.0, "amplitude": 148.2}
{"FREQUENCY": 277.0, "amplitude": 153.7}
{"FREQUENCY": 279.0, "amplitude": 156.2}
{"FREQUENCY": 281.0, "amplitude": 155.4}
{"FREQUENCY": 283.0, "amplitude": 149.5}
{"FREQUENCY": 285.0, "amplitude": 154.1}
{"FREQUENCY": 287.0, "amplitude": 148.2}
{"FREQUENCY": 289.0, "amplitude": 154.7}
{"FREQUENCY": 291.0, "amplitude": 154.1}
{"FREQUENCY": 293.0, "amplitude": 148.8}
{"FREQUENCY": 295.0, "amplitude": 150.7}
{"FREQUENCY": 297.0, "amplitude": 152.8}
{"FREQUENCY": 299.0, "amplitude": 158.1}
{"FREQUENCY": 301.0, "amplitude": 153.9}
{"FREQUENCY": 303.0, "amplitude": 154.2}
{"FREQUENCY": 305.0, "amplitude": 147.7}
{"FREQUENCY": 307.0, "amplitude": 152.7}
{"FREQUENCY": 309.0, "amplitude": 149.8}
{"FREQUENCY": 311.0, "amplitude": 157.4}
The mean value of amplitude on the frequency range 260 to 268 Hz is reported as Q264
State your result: 149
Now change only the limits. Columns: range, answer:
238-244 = 160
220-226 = 155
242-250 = 160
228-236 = 161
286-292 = 152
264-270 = 148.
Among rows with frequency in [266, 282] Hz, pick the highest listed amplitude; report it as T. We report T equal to 156.2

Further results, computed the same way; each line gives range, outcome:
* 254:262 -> 156.1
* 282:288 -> 154.1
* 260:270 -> 150.8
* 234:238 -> 157.5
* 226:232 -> 164.9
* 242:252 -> 160.7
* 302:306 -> 154.2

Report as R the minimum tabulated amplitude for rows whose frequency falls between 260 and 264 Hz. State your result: 147.6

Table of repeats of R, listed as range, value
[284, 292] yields 148.2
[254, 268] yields 144.7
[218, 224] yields 154.2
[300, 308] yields 147.7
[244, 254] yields 149.2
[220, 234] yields 153.5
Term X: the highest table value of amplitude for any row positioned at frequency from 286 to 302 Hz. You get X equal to 158.1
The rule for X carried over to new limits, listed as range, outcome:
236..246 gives 161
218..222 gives 157.7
